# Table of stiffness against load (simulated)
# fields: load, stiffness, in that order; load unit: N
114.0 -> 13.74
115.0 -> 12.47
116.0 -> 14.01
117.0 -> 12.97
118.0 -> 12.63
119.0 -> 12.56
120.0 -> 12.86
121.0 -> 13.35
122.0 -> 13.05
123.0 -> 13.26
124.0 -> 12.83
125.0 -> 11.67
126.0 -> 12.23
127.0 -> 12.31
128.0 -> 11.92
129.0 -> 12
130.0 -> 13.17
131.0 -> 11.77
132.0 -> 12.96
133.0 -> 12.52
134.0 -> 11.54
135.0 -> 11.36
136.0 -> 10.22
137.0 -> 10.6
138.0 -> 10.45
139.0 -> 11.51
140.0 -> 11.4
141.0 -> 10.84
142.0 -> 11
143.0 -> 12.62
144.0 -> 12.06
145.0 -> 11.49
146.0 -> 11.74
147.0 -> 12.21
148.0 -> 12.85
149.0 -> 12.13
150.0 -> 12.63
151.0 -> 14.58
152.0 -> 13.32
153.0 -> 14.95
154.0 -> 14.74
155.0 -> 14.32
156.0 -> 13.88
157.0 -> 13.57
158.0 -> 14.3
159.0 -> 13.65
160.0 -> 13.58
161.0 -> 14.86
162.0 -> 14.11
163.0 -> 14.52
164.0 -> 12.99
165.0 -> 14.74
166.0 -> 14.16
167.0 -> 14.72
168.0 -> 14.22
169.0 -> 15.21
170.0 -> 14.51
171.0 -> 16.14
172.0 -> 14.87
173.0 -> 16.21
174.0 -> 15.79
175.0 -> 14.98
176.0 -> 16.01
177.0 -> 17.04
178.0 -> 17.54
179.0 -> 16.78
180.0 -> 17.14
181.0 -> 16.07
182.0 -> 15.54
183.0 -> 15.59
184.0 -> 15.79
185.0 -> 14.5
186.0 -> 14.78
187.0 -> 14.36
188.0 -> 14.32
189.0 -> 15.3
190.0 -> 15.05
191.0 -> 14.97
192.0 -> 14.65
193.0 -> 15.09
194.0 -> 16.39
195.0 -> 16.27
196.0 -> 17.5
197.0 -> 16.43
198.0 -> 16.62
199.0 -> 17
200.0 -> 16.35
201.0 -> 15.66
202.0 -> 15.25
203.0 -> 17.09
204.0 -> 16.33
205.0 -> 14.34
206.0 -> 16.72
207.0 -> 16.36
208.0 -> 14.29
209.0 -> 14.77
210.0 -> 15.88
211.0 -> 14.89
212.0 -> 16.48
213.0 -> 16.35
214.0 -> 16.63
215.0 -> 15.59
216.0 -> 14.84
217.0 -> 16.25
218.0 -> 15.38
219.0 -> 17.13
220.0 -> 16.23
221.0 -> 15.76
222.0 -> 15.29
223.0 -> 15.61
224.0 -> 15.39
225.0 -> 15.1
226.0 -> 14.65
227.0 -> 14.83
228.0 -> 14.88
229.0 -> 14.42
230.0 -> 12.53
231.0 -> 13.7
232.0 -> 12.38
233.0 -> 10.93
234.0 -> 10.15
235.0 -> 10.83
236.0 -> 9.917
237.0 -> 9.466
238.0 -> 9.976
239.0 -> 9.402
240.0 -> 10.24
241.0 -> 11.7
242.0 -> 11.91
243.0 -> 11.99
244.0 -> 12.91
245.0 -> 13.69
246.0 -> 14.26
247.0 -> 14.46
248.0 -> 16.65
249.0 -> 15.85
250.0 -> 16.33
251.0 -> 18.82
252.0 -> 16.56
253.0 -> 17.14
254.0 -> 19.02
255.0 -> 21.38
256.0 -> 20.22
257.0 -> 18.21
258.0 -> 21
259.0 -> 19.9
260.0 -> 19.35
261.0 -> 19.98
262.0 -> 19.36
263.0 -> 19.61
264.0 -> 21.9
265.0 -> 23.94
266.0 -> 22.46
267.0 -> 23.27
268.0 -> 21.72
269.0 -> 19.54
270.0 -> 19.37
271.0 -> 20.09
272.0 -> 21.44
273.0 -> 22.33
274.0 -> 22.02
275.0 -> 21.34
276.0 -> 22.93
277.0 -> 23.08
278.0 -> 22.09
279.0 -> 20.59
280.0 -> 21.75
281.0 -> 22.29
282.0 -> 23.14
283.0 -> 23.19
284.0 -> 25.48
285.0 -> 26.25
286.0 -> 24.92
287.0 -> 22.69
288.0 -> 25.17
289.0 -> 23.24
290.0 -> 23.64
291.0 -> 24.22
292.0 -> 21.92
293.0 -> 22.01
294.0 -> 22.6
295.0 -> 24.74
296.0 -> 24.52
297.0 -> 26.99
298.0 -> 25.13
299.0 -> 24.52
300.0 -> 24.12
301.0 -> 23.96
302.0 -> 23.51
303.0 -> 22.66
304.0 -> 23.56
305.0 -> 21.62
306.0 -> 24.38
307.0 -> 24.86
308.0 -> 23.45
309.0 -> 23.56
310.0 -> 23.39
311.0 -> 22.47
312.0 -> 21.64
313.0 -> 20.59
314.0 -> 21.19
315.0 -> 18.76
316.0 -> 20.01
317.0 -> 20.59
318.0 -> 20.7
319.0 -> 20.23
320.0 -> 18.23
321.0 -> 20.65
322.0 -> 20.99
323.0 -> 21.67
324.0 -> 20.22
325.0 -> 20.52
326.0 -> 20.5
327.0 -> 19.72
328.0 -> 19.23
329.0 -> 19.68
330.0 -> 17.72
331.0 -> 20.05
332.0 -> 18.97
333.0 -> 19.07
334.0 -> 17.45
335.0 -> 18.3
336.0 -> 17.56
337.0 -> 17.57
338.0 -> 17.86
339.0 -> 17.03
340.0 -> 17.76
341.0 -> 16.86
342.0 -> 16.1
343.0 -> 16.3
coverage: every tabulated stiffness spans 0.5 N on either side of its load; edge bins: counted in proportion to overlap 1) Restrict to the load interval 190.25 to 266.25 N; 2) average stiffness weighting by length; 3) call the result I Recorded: 15.7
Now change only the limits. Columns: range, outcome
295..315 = 23.4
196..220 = 16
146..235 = 15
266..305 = 23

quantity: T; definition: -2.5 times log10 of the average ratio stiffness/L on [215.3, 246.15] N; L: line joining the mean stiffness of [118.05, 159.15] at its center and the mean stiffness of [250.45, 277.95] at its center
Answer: 0.35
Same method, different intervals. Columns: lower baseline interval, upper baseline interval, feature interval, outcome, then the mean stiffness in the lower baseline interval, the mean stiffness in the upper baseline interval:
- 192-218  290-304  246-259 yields 0.12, 15.9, 23.9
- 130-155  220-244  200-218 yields -0.24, 12.2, 12.7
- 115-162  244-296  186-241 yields 0.17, 12.6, 20.9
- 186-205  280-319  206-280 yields 0.15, 15.7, 23.1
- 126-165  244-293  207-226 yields 0.11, 12.7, 20.7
